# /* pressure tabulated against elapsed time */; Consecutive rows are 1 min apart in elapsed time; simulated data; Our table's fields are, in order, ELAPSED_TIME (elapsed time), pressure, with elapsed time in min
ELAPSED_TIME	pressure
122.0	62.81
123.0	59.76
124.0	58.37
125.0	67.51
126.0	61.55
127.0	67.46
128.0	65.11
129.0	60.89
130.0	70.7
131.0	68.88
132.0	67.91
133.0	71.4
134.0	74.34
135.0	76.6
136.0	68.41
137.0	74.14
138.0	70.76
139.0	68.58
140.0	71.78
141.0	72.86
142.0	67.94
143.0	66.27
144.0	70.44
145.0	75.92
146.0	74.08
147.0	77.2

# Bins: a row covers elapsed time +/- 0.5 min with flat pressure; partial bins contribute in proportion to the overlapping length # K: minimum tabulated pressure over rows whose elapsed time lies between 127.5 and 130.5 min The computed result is 60.89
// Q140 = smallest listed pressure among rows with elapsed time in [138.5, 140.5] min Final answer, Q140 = 68.58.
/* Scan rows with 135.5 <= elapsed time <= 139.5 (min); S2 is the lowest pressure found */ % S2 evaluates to 68.41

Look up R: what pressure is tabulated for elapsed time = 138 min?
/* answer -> 70.76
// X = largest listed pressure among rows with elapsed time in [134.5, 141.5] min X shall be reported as 76.6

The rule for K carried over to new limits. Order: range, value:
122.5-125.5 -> 58.37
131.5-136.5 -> 67.91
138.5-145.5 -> 66.27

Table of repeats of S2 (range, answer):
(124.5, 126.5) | 61.55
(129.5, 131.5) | 68.88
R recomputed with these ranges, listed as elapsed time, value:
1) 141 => 72.86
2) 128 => 65.11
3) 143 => 66.27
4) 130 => 70.7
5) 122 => 62.81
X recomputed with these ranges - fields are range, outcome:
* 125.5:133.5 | 71.4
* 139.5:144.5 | 72.86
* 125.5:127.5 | 67.46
